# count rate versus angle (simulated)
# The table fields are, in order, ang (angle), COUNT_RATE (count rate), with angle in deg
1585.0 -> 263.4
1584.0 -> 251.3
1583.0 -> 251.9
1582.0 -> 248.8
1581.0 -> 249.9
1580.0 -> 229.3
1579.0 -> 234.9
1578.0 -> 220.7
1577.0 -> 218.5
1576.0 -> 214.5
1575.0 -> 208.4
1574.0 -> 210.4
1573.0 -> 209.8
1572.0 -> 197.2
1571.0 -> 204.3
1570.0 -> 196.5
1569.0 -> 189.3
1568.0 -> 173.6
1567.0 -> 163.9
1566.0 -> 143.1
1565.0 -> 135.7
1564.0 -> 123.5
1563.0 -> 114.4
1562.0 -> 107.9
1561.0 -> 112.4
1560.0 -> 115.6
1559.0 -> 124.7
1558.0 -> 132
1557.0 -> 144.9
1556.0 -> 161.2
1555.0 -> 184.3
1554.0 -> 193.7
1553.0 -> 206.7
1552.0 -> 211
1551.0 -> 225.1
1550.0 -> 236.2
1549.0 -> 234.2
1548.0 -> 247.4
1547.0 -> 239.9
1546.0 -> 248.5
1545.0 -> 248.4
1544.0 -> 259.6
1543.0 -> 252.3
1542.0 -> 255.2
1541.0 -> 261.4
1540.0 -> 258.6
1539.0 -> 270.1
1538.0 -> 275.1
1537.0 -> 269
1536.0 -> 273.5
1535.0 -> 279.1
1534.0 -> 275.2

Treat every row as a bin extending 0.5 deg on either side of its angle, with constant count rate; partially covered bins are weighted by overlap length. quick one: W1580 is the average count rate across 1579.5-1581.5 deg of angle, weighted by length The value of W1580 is 240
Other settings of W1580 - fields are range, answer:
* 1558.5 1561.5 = 118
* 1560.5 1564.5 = 115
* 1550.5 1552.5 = 218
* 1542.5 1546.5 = 252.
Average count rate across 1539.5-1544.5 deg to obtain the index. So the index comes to 257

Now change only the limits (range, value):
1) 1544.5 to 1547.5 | 246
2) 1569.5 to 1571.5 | 200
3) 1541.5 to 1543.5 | 254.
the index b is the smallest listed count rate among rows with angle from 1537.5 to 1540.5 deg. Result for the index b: 258.6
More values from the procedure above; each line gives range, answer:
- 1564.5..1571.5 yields 135.7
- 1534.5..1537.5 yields 269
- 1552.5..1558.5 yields 132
